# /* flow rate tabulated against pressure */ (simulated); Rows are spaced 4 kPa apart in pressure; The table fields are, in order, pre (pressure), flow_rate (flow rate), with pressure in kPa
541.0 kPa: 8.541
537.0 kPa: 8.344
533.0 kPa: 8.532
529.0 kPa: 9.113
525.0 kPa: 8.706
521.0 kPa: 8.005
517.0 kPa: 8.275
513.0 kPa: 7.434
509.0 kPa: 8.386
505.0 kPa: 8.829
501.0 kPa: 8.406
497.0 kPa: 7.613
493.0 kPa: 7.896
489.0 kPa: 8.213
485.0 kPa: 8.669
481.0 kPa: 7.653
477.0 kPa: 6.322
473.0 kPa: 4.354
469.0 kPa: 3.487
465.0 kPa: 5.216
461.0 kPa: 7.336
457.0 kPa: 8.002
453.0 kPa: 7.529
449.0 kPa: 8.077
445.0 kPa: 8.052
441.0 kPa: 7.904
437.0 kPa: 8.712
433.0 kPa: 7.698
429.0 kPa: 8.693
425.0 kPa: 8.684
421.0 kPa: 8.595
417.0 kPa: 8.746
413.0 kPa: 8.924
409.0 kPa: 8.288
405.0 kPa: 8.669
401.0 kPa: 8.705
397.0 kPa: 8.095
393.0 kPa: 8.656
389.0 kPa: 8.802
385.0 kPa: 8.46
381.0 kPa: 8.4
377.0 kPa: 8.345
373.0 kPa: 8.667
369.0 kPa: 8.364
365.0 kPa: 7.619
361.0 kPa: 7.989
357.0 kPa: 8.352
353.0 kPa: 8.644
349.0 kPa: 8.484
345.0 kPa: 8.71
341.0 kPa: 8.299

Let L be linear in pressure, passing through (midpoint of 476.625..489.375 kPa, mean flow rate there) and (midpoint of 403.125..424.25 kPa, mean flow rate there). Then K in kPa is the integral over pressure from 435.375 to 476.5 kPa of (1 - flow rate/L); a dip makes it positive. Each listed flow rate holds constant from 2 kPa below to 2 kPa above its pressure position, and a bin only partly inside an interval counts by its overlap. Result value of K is 6.8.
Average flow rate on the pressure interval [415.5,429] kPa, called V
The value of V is 8.68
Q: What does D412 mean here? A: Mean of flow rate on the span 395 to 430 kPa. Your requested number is 8.6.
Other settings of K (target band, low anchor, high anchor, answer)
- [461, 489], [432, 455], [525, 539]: 6.9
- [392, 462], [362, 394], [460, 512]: -4.4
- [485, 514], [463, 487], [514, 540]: -4.4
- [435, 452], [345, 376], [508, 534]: 0.4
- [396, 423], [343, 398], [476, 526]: -1.0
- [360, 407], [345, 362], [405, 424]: 0.7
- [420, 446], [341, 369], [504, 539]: 0.0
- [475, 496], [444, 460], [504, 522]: 0.8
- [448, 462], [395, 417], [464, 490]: -1.6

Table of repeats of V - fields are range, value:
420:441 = 8.42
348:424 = 8.47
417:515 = 7.6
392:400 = 8.38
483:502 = 8.15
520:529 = 8.56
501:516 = 8.25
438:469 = 7.23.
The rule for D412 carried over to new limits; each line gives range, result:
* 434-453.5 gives 8.08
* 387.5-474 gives 7.82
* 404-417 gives 8.64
